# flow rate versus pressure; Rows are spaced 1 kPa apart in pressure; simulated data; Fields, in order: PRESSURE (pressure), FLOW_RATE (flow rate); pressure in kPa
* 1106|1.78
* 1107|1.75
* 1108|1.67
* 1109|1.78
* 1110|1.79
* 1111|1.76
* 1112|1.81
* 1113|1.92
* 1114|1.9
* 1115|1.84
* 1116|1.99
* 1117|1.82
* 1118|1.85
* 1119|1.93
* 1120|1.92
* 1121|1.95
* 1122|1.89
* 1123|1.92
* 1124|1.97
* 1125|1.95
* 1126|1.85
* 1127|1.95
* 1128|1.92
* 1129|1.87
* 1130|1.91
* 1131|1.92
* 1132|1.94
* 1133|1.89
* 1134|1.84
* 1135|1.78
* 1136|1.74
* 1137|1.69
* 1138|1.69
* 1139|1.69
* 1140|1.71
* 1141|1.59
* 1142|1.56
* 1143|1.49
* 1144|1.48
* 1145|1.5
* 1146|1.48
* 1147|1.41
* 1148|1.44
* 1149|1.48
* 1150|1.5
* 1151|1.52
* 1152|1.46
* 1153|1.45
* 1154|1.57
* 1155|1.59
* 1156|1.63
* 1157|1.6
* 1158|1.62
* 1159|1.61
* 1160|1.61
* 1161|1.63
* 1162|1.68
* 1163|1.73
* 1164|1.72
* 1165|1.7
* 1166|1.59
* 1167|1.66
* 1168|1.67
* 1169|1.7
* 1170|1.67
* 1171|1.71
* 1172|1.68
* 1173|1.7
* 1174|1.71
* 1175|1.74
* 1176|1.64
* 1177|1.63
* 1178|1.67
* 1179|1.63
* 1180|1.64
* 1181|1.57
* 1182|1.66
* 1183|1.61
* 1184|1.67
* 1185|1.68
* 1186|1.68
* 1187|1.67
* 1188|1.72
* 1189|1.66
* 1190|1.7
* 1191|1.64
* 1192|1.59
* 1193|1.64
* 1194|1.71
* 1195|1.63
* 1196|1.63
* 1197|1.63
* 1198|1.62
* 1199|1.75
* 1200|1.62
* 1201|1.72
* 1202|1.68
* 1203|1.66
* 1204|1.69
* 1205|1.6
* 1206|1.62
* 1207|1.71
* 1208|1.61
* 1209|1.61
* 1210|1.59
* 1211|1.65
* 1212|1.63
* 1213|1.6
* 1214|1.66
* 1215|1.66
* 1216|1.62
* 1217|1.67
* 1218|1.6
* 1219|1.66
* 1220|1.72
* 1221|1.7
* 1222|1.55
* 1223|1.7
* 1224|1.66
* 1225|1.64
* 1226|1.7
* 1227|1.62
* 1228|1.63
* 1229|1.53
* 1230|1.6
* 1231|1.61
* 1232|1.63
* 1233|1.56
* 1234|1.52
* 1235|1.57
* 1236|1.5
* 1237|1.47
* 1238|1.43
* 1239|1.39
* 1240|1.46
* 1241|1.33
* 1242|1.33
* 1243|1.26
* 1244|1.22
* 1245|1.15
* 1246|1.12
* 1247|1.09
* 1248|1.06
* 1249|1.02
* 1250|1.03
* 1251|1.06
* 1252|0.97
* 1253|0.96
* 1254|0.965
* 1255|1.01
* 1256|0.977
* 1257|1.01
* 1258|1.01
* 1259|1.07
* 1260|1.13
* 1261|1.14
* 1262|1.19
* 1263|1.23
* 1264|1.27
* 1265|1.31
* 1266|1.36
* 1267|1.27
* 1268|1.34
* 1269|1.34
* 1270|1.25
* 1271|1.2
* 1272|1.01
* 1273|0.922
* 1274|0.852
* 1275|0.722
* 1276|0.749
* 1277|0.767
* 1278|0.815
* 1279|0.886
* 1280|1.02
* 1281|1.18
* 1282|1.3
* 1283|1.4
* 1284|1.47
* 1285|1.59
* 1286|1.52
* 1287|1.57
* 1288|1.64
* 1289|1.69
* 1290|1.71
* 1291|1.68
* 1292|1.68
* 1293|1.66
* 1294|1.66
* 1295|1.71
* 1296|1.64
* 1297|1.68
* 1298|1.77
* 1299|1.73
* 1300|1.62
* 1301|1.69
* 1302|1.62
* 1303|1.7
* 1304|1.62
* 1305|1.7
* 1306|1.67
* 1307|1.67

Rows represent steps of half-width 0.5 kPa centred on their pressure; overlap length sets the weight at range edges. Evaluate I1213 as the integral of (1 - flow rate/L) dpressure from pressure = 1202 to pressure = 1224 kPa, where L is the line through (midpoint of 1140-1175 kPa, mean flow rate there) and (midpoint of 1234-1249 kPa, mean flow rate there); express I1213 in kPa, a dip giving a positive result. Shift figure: -3.7 kPa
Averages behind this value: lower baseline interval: 1.6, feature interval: 1.64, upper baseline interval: 1.31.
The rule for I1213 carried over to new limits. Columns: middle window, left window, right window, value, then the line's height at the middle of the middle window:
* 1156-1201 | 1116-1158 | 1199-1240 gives 0.2 kPa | 1.67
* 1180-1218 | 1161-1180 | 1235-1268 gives -3.7 kPa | 1.51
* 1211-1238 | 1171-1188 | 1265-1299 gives -1.6 kPa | 1.52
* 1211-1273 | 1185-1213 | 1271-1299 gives 6.1 kPa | 1.5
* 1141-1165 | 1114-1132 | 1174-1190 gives 3.0 kPa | 1.78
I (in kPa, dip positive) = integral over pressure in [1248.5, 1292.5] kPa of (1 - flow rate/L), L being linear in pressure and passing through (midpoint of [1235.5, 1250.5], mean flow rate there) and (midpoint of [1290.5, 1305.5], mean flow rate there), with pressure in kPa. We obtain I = 8.51 kPa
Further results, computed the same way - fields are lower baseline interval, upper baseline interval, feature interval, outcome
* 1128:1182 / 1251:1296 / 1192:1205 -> -1.4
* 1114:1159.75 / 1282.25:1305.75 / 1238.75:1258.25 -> 6.4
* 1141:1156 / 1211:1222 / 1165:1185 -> -1.3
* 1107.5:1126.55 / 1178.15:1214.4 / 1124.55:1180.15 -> 3.2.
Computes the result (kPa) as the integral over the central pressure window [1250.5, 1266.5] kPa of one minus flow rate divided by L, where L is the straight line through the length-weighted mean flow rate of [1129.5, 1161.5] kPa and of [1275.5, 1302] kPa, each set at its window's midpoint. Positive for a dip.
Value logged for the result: 4.2 kPa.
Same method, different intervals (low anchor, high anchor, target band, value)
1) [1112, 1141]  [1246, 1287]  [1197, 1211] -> -2.0 kPa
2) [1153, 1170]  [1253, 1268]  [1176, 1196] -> -1.8 kPa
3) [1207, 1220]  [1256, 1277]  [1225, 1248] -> -0.4 kPa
